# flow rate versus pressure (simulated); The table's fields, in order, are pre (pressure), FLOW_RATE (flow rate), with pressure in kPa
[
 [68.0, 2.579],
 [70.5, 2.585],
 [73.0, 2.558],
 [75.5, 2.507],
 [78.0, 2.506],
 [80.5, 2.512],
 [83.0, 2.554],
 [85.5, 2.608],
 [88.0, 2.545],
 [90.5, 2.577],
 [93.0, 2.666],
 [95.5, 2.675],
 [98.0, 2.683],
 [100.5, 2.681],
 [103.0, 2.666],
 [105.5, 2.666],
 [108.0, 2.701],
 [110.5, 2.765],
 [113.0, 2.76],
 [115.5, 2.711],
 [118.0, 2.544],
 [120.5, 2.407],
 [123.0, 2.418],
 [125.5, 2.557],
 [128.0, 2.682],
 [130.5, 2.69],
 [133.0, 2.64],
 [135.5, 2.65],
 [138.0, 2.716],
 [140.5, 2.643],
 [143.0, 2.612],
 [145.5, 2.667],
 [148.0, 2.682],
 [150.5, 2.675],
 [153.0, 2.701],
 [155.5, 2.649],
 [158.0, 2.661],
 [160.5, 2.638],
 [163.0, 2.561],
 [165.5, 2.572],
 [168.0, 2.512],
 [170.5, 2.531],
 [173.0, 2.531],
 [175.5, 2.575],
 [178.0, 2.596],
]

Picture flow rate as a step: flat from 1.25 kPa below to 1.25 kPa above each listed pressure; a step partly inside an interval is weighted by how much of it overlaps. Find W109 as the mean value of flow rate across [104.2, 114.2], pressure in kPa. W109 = 2.72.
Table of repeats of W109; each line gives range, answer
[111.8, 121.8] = 2.6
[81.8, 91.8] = 2.57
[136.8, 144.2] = 2.66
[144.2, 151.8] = 2.67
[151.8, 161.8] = 2.66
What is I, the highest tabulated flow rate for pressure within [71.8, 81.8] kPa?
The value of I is 2.558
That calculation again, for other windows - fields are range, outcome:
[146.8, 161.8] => 2.701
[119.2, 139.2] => 2.716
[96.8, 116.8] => 2.765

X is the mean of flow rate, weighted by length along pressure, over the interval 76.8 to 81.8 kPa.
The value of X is 2.51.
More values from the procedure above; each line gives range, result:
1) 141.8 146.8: 2.64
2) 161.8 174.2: 2.54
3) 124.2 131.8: 2.64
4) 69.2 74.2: 2.57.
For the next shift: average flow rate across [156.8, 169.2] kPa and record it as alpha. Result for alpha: 2.59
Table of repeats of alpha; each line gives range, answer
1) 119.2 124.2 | 2.41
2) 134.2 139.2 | 2.68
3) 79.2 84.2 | 2.53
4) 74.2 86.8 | 2.54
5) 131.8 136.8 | 2.65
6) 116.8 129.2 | 2.52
